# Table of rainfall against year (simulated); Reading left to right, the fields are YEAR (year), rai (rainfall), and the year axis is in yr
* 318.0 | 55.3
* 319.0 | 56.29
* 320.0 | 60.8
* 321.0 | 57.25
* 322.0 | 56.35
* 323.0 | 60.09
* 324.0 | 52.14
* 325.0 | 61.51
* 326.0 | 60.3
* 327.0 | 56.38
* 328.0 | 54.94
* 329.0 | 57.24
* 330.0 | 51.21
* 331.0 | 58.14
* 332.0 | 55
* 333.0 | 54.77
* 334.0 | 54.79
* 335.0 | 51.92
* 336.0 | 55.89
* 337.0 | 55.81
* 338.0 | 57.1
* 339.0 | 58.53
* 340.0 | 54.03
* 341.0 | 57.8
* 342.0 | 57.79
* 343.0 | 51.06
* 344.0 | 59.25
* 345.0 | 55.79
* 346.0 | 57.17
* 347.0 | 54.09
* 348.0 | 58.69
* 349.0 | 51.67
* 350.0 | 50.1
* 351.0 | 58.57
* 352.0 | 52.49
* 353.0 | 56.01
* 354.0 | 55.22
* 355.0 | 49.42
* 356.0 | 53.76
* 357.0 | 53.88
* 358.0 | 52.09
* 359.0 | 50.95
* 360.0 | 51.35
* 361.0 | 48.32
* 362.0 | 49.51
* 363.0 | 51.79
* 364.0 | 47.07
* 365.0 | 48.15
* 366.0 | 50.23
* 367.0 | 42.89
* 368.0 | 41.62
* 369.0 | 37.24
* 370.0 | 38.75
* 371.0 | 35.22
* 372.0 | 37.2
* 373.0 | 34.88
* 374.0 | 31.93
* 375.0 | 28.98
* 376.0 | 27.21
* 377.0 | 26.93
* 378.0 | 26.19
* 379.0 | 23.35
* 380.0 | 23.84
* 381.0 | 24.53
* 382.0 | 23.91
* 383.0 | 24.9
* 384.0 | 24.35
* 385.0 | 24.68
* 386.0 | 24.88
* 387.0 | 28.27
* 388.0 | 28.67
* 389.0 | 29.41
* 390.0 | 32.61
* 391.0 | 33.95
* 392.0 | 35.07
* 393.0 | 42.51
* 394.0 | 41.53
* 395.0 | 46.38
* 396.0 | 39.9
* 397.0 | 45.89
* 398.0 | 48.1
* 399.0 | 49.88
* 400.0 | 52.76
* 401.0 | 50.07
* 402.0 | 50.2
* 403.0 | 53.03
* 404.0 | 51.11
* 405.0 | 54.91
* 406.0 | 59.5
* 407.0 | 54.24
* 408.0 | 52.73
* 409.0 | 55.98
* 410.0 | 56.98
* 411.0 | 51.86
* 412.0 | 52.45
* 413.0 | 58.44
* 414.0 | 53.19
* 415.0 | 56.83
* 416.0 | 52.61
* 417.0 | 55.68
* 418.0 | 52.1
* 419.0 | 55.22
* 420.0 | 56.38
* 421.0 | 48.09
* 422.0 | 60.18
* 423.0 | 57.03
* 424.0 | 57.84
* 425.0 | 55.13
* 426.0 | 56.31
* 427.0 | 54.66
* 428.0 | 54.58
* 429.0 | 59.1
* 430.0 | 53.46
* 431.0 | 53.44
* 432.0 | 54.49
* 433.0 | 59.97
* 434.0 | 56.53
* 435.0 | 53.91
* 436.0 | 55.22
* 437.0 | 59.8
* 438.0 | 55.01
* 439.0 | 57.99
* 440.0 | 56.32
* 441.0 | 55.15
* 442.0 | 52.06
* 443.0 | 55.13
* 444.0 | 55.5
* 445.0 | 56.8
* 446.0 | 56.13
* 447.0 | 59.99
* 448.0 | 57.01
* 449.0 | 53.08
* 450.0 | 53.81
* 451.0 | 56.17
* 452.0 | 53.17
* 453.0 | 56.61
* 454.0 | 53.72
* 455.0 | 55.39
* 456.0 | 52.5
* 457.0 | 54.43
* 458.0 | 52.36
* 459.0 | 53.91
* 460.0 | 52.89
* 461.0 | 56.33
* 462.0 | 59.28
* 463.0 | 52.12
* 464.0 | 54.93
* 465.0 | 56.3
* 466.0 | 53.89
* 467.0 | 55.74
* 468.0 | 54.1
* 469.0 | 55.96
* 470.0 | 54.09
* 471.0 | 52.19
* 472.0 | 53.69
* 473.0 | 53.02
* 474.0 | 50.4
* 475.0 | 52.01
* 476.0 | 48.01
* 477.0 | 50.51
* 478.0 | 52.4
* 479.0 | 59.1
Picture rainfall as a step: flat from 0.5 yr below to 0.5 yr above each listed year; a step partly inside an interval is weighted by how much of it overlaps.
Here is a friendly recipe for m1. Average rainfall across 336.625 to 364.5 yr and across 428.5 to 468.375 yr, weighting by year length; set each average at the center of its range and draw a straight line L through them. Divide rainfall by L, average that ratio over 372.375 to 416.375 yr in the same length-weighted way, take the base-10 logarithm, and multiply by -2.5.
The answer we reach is 0.32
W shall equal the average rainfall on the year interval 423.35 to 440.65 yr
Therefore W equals 56.1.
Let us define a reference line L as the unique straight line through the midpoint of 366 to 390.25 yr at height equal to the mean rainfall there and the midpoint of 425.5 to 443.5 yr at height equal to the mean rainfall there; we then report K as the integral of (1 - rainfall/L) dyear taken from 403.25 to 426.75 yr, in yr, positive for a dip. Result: -4.1 yr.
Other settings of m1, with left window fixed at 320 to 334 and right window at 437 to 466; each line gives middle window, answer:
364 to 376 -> 0.40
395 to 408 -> 0.10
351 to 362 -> 0.08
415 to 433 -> 0.01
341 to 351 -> 0.02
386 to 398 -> 0.46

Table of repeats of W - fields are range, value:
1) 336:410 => 44.7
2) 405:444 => 55.4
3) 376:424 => 43.6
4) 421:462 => 55.5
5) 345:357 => 54.3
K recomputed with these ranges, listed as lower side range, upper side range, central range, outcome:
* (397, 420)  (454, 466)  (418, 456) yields -1.1 yr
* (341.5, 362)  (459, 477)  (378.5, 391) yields 6.4 yr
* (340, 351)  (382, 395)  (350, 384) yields 2.4 yr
